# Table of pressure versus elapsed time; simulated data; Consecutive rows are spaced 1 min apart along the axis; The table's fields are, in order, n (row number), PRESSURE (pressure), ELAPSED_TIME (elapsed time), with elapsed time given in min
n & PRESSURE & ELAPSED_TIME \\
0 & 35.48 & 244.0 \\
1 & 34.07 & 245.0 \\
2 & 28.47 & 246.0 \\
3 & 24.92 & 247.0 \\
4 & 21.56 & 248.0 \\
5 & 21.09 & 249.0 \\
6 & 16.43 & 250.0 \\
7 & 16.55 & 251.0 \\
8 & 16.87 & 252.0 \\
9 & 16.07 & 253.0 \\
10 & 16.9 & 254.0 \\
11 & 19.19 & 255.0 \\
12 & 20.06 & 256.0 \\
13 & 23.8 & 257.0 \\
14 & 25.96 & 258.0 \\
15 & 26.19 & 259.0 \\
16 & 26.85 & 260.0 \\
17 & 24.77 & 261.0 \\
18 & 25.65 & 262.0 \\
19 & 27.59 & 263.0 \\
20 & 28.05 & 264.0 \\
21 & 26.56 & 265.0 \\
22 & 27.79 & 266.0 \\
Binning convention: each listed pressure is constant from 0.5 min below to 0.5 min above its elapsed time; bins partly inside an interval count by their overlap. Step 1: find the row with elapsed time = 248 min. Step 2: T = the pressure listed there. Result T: 21.56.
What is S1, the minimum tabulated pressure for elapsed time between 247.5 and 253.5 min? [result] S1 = 16.07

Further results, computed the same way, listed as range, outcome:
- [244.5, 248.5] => 21.56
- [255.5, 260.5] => 20.06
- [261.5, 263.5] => 25.65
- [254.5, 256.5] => 19.19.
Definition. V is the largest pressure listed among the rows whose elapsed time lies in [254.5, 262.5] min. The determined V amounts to 26.85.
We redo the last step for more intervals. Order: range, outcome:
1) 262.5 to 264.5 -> 28.05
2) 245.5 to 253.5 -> 28.47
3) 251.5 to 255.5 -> 19.19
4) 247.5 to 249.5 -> 21.56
